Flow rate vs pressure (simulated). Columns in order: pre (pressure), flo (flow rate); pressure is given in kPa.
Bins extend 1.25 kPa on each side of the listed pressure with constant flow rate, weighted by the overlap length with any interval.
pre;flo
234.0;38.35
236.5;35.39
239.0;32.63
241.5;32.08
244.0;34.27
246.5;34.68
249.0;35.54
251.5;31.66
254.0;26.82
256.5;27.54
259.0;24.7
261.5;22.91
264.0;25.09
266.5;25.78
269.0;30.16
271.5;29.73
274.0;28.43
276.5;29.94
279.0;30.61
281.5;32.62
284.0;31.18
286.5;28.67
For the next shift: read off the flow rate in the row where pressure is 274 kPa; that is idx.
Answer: 28.43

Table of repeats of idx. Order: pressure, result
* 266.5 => 25.78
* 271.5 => 29.73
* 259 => 24.7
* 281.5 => 32.62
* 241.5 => 32.08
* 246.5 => 34.68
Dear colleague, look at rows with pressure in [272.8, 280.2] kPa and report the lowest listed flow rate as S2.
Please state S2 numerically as 28.43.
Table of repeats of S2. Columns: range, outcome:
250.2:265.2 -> 22.91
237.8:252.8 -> 31.66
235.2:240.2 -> 32.63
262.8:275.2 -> 25.09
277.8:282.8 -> 30.61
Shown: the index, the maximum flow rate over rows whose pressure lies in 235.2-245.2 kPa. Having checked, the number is 35.39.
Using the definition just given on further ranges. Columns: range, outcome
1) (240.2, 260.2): 35.54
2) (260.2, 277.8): 30.16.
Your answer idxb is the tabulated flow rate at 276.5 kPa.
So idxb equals 29.94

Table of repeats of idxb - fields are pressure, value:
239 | 32.63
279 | 30.61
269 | 30.16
